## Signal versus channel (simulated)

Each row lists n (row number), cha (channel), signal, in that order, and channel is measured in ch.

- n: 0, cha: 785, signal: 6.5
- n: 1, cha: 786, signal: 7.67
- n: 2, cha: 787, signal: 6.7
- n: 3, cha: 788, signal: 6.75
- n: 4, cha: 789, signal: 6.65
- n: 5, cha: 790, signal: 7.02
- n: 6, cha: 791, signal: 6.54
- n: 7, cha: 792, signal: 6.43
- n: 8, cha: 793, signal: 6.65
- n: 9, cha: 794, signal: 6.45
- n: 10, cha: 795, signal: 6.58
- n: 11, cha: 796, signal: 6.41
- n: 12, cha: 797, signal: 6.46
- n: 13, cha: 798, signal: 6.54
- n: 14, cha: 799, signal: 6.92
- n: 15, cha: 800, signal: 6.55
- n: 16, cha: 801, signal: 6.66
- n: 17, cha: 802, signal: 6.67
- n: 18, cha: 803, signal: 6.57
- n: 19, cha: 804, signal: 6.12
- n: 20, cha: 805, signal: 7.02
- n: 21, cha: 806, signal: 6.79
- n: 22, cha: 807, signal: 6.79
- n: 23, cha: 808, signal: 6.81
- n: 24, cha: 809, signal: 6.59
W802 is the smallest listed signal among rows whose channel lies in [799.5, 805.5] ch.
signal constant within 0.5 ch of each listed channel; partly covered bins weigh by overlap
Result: 6.12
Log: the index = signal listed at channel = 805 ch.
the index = 7.02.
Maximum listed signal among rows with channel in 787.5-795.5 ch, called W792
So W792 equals 7.02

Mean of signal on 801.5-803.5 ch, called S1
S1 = 6.62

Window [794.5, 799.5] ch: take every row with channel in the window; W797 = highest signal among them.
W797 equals 6.92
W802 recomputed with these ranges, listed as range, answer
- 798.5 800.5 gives 6.55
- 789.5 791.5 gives 6.54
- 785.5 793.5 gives 6.43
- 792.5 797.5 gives 6.41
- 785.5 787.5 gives 6.7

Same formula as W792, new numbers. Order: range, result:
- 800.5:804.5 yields 6.67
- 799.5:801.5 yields 6.66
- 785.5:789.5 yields 7.67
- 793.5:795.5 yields 6.58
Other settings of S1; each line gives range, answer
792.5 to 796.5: 6.52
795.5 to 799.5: 6.58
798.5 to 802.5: 6.7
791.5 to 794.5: 6.51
